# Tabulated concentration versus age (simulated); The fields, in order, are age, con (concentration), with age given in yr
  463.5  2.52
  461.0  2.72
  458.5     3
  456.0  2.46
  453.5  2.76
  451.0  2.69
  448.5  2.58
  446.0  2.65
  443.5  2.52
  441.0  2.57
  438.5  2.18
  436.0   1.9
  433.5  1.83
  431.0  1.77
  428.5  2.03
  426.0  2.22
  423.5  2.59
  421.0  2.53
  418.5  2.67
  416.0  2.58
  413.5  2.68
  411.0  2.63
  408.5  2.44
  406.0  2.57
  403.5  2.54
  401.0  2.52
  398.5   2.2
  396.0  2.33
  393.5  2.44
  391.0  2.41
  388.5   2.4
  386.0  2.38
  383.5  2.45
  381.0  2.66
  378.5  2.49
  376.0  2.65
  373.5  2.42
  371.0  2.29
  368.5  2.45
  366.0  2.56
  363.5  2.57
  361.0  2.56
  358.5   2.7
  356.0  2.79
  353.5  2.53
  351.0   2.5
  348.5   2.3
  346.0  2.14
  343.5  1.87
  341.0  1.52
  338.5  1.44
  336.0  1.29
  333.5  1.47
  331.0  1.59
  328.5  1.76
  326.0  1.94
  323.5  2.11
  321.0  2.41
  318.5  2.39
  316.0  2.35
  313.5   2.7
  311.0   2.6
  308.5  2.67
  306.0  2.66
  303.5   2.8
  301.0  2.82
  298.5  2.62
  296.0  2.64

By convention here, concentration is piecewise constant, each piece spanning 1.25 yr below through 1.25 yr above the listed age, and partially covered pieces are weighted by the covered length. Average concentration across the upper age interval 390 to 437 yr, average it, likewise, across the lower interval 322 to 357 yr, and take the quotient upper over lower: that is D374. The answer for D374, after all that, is 1.22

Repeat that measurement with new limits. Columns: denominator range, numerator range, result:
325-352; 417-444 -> 1.25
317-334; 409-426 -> 1.30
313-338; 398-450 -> 1.22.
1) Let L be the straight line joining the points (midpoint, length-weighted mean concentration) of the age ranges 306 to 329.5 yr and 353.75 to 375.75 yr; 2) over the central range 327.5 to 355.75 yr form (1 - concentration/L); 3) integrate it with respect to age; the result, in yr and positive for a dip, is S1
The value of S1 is 6.5 yr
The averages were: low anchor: 2.35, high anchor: 2.55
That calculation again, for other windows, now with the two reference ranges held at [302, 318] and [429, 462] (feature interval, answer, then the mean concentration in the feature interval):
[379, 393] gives 0.27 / 2.46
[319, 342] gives 7.48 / 1.75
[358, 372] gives 0.14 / 2.52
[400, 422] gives -0.91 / 2.57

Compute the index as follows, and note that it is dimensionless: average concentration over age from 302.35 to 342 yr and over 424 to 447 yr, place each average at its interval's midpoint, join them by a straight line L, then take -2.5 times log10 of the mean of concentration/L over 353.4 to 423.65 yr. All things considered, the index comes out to -0.17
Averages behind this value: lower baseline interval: 2.11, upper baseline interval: 2.19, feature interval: 2.52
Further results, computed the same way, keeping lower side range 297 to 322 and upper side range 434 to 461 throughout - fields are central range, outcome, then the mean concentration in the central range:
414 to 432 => 0.076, 2.36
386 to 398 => 0.076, 2.38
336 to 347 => 0.466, 1.68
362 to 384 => 0.025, 2.51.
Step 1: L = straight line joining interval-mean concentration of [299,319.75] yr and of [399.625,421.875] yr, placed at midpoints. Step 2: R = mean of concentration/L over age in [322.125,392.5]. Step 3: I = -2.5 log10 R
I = 0.17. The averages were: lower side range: 2.62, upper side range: 2.57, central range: 2.22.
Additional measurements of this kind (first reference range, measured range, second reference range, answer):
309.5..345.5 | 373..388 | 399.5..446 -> -0.14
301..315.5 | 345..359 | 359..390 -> 0.03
